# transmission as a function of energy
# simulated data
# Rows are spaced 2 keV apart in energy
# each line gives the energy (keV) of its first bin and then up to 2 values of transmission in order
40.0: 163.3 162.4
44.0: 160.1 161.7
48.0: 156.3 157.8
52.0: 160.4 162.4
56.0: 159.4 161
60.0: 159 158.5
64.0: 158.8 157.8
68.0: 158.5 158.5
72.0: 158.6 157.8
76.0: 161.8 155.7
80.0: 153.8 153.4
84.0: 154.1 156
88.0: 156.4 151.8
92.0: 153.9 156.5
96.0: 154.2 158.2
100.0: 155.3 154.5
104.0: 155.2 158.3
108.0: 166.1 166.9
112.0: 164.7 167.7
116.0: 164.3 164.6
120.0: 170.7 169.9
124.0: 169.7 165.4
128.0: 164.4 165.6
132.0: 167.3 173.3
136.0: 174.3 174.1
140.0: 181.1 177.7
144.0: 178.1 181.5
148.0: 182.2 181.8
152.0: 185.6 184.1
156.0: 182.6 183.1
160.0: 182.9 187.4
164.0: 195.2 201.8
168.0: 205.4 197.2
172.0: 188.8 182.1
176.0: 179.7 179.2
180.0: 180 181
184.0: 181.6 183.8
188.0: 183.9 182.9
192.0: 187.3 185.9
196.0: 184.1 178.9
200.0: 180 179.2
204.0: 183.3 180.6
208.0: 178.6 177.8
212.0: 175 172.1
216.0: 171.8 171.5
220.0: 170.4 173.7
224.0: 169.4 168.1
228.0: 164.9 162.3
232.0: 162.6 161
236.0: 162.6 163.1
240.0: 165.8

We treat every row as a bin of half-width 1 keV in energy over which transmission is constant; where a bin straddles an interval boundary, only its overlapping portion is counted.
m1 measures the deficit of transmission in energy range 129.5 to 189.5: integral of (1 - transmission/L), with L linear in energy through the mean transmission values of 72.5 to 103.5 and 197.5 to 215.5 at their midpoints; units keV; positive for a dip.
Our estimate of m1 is -4.8 keV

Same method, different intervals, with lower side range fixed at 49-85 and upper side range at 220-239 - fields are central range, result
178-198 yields -2.4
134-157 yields -2.6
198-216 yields -1.5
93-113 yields 0.1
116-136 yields -0.9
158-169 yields -2.1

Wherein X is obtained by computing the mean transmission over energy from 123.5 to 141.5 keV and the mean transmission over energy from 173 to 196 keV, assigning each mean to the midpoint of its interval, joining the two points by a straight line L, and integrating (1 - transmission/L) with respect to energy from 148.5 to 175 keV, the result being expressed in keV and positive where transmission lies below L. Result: -1.7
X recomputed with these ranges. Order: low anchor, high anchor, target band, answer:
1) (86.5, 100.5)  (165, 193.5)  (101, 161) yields -1.01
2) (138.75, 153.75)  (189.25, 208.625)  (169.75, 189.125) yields -0.15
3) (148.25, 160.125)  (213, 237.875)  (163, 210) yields -2.39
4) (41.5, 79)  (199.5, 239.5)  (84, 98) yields 0.57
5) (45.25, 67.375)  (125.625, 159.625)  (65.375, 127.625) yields 2.89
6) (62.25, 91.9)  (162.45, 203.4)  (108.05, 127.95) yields 0.12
